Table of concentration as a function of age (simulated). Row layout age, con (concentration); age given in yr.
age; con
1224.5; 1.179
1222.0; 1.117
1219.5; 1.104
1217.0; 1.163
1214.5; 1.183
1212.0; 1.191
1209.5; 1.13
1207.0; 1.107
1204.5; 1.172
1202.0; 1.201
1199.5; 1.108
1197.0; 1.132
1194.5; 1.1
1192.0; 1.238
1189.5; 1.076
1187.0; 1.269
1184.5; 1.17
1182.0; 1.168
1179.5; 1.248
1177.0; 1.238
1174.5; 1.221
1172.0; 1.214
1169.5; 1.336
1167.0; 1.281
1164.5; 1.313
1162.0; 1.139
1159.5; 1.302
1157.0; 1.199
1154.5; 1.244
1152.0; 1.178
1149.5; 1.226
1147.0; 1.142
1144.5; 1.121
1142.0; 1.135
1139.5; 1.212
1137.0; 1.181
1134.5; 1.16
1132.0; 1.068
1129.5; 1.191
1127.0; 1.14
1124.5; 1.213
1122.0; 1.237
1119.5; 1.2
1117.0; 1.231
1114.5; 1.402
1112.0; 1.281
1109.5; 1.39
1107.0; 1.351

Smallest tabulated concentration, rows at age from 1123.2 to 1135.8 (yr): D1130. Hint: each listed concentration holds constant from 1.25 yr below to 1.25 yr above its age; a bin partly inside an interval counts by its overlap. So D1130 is 1.068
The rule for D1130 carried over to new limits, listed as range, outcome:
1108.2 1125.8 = 1.2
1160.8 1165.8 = 1.139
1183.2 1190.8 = 1.076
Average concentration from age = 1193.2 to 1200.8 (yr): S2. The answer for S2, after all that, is 1.11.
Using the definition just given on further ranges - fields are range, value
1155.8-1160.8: 1.25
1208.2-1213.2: 1.16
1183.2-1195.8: 1.17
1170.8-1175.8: 1.22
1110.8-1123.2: 1.27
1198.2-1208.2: 1.15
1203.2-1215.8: 1.16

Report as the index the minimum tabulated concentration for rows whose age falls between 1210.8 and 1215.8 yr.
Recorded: 1.183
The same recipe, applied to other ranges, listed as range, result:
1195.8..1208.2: 1.107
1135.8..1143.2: 1.135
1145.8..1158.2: 1.142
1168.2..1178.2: 1.214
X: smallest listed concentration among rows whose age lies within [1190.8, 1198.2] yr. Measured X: 1.1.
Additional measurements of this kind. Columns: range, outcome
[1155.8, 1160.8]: 1.199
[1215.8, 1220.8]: 1.104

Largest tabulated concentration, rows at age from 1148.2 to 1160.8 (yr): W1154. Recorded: 1.302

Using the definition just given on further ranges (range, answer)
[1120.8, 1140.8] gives 1.237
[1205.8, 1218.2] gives 1.191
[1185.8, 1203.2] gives 1.269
